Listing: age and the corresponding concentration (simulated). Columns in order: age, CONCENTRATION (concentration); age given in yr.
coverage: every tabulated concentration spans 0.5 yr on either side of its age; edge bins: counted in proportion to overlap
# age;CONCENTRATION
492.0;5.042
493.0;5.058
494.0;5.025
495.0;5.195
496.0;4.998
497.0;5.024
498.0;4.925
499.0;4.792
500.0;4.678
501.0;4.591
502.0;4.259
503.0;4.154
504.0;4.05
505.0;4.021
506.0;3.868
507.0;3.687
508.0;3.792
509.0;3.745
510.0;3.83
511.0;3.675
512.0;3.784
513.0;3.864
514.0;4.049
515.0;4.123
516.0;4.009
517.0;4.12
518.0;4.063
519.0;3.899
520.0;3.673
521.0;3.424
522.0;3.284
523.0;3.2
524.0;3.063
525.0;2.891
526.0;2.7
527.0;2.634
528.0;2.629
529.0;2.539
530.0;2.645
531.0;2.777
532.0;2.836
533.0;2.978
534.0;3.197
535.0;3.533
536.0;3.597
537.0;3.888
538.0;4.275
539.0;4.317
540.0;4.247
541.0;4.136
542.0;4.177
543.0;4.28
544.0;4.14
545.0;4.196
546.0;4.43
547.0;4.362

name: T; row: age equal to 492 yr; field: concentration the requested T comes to 5.042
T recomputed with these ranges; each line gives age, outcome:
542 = 4.177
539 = 4.317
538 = 4.275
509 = 3.745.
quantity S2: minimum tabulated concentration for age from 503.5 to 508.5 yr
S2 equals 3.687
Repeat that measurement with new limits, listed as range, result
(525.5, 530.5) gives 2.539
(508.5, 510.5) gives 3.745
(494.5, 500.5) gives 4.678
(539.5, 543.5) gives 4.136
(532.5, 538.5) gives 2.978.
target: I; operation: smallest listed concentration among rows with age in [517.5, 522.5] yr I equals 3.284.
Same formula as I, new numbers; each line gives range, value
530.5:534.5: 2.777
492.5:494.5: 5.025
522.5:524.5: 3.063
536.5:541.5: 3.888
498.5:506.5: 3.868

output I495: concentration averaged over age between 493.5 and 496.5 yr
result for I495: 5.07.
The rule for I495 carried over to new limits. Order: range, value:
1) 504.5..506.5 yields 3.94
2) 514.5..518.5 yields 4.08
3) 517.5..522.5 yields 3.67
